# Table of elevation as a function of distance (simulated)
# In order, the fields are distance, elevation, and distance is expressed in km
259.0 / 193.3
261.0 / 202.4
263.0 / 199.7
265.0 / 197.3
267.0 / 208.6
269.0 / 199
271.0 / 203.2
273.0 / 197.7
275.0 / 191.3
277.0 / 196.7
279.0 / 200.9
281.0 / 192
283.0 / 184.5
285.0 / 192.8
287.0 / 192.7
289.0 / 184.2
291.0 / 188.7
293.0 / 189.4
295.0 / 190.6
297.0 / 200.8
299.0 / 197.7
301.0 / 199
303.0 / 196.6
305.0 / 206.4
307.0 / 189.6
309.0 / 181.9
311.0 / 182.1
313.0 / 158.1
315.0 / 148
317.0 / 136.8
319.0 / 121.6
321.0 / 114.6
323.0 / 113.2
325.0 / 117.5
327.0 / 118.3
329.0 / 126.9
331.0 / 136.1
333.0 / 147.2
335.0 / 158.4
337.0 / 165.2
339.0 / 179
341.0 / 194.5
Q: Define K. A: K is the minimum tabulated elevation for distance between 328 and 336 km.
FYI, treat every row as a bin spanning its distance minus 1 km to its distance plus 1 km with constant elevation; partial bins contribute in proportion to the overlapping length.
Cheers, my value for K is 126.9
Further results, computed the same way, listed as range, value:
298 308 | 189.6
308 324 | 113.2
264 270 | 197.3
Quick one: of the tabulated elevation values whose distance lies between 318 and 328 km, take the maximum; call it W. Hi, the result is 121.6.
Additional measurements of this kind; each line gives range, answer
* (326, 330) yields 126.9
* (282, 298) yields 200.8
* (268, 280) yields 203.2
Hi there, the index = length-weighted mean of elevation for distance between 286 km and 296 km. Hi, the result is 189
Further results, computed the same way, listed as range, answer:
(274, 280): 196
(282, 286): 189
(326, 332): 127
